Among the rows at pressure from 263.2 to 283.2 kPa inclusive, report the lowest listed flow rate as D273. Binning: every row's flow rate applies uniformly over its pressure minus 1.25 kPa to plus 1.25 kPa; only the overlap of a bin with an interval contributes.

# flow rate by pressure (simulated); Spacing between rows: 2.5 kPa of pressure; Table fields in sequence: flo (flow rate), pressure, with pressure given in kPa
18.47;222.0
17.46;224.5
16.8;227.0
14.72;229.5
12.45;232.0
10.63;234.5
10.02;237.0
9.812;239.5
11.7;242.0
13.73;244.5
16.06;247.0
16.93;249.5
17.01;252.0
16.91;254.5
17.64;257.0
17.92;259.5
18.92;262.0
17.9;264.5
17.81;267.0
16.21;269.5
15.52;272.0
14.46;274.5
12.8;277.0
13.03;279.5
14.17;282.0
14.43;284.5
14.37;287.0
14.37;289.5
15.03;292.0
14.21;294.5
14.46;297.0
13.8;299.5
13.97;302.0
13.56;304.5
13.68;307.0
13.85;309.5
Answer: 12.8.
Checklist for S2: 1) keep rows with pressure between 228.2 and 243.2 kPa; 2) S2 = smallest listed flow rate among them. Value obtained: 9.812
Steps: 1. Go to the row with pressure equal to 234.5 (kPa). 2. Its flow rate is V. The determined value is 10.63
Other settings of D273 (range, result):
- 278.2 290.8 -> 13.03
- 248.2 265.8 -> 16.91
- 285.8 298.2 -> 14.21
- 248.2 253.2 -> 16.93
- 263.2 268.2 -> 17.81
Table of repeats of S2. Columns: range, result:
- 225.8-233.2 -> 12.45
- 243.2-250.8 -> 13.73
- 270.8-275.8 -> 14.46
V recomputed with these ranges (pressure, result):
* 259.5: 17.92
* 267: 17.81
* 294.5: 14.21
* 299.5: 13.8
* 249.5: 16.93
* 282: 14.17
